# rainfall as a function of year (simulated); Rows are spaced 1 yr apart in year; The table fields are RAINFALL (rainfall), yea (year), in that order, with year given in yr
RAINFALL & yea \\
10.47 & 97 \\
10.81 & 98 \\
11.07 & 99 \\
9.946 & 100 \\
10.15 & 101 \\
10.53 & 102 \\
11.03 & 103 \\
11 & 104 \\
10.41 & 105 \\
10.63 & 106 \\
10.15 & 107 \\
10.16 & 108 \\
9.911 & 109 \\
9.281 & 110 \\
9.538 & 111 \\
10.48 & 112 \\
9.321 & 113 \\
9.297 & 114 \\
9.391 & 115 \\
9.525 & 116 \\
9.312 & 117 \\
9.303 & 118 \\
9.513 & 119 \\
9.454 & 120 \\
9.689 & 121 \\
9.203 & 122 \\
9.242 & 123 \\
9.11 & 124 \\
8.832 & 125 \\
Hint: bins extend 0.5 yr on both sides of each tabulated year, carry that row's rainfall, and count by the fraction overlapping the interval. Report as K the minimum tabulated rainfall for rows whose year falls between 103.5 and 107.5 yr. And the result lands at 10.15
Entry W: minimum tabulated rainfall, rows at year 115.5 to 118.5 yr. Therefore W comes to 9.303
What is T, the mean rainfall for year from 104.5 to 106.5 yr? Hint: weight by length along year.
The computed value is 10.5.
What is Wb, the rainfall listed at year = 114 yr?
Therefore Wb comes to 9.297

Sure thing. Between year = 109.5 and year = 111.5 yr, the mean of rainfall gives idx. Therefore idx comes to 9.41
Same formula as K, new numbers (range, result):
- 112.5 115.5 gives 9.297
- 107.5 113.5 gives 9.281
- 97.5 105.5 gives 9.946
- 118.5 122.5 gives 9.203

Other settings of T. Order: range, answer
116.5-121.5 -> 9.45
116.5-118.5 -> 9.31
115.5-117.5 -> 9.42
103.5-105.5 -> 10.7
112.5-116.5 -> 9.38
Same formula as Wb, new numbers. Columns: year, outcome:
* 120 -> 9.454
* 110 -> 9.281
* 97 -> 10.47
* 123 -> 9.242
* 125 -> 8.832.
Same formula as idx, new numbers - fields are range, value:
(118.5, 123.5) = 9.42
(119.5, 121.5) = 9.57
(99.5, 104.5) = 10.5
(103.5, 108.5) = 10.5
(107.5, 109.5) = 10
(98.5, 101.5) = 10.4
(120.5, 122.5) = 9.45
